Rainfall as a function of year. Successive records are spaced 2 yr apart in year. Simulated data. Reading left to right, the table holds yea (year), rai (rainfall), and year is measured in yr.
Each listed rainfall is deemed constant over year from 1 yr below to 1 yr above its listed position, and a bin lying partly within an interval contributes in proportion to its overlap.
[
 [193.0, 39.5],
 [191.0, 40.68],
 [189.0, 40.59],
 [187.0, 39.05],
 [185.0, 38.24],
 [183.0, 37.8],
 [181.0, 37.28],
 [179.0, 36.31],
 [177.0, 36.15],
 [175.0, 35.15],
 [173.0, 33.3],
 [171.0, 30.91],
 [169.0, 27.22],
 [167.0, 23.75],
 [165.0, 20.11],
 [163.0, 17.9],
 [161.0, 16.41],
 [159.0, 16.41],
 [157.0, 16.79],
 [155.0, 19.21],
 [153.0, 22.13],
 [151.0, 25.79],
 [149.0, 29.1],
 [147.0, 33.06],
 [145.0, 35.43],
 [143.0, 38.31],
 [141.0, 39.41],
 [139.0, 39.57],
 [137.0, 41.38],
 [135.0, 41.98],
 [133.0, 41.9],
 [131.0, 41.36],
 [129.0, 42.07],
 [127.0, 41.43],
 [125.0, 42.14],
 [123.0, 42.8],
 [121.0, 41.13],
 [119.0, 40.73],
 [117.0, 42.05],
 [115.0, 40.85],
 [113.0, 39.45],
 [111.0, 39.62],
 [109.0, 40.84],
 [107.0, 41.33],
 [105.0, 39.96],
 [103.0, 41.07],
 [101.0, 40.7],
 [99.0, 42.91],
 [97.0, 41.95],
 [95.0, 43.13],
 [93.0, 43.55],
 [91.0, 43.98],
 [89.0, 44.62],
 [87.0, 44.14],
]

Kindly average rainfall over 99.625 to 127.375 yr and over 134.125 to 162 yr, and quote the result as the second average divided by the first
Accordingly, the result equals 0.72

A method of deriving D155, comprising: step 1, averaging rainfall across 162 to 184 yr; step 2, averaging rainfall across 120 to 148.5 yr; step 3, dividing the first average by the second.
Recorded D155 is 0.76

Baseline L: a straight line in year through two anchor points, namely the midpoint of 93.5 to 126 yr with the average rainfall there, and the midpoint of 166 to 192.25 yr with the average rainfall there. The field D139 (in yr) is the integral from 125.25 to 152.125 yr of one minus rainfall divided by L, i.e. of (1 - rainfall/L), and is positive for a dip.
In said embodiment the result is 0.7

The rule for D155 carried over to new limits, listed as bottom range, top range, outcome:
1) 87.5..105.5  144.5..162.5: 0.55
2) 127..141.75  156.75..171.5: 0.51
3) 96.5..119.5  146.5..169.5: 0.54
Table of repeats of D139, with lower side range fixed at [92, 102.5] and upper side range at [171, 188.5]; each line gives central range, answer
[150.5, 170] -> 8.96 yr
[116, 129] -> -0.38 yr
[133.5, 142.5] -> -0.25 yr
